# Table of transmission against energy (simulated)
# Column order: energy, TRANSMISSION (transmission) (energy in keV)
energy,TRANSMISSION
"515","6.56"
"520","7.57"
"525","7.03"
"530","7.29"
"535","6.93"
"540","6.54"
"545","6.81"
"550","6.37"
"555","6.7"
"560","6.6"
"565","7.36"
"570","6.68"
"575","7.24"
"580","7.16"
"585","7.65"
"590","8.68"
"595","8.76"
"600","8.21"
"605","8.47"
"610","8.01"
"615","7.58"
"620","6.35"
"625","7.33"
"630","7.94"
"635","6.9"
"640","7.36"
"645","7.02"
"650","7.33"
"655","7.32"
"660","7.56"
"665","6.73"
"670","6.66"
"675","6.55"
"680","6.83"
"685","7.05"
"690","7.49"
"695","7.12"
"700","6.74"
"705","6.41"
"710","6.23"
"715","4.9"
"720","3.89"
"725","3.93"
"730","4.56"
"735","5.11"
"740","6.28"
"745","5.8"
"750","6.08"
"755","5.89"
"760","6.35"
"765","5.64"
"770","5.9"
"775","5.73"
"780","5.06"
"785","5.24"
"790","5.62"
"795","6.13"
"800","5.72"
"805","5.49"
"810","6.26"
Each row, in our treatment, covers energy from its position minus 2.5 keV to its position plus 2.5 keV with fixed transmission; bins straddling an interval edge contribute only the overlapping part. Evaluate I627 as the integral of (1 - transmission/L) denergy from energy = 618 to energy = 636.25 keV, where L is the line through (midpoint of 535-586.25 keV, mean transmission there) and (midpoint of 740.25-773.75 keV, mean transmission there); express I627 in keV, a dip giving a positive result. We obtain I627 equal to -1.6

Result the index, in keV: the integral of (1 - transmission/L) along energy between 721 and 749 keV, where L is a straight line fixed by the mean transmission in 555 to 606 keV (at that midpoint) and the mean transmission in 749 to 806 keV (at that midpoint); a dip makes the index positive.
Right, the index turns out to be 4.60 keV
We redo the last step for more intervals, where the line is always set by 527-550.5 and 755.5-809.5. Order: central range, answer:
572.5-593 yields -3.35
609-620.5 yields -1.61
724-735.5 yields 2.79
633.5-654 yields -2.67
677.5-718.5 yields -2.84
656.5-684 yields -2.93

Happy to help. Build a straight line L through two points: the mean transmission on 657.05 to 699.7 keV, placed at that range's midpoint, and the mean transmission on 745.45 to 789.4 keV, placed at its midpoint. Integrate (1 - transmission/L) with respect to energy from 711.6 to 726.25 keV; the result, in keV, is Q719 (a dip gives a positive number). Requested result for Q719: 4.6 keV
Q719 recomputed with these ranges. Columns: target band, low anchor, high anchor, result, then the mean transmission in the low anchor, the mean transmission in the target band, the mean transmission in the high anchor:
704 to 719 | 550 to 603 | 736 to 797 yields 1.6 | 7.46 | 5.59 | 5.79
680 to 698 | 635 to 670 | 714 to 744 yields -3.3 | 7.16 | 7.15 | 4.82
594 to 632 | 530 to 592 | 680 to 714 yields -4.7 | 7.06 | 7.79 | 6.75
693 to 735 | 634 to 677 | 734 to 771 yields 6.3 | 7.06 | 5.43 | 5.91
